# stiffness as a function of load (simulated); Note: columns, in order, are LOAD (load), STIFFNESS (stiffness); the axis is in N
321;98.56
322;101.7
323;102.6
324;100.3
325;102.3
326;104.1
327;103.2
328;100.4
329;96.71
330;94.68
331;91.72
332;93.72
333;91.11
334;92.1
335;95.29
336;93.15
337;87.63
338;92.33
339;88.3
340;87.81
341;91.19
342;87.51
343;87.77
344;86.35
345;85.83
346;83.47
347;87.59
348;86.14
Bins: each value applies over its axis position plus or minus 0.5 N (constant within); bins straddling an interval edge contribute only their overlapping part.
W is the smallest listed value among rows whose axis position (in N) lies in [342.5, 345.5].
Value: 85.83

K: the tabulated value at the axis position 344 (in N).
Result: 86.35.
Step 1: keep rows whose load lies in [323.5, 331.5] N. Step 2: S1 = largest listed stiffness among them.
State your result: 104.1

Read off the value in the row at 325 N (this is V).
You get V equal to 102.3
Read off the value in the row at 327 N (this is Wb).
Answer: 103.2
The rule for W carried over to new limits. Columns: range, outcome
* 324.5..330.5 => 94.68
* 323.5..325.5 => 100.3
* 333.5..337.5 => 87.63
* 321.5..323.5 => 101.7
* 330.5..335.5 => 91.11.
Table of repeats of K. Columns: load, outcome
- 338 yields 92.33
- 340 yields 87.81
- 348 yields 86.14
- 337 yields 87.63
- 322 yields 101.7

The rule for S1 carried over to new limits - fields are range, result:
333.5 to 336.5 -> 95.29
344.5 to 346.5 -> 85.83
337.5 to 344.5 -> 92.33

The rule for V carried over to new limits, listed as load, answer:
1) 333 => 91.11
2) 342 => 87.51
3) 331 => 91.72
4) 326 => 104.1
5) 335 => 95.29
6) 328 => 100.4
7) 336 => 93.15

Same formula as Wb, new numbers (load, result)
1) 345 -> 85.83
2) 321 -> 98.56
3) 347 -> 87.59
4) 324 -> 100.3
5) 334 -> 92.1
